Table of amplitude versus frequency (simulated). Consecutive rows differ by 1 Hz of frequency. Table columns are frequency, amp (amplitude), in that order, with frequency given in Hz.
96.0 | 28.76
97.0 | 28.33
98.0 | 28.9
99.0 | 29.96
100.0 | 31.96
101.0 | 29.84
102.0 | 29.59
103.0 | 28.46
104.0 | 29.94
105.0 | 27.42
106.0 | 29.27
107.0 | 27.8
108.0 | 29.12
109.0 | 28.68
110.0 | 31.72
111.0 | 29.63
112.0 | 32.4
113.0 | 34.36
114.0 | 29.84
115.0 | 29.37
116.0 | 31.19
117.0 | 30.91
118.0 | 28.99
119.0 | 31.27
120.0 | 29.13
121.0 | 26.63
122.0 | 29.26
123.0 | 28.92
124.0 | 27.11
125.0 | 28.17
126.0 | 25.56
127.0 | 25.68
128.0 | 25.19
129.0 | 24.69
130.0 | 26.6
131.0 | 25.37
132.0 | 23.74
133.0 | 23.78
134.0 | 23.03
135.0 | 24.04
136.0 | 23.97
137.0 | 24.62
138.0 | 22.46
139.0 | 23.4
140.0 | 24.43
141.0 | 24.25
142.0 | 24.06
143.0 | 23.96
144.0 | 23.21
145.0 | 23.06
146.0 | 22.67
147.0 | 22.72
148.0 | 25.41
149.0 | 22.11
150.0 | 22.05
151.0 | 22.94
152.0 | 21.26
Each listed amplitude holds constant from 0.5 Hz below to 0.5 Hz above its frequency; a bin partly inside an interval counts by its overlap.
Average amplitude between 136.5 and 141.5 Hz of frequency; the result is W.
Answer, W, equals 23.8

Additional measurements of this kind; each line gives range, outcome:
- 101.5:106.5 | 28.9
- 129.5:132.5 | 25.2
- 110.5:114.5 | 31.6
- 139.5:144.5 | 24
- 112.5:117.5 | 31.1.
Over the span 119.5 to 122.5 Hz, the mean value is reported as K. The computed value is 28.3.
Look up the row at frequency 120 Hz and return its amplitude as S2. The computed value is 29.13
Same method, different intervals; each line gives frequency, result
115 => 29.37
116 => 31.19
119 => 31.27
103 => 28.46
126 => 25.56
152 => 21.26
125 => 28.17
